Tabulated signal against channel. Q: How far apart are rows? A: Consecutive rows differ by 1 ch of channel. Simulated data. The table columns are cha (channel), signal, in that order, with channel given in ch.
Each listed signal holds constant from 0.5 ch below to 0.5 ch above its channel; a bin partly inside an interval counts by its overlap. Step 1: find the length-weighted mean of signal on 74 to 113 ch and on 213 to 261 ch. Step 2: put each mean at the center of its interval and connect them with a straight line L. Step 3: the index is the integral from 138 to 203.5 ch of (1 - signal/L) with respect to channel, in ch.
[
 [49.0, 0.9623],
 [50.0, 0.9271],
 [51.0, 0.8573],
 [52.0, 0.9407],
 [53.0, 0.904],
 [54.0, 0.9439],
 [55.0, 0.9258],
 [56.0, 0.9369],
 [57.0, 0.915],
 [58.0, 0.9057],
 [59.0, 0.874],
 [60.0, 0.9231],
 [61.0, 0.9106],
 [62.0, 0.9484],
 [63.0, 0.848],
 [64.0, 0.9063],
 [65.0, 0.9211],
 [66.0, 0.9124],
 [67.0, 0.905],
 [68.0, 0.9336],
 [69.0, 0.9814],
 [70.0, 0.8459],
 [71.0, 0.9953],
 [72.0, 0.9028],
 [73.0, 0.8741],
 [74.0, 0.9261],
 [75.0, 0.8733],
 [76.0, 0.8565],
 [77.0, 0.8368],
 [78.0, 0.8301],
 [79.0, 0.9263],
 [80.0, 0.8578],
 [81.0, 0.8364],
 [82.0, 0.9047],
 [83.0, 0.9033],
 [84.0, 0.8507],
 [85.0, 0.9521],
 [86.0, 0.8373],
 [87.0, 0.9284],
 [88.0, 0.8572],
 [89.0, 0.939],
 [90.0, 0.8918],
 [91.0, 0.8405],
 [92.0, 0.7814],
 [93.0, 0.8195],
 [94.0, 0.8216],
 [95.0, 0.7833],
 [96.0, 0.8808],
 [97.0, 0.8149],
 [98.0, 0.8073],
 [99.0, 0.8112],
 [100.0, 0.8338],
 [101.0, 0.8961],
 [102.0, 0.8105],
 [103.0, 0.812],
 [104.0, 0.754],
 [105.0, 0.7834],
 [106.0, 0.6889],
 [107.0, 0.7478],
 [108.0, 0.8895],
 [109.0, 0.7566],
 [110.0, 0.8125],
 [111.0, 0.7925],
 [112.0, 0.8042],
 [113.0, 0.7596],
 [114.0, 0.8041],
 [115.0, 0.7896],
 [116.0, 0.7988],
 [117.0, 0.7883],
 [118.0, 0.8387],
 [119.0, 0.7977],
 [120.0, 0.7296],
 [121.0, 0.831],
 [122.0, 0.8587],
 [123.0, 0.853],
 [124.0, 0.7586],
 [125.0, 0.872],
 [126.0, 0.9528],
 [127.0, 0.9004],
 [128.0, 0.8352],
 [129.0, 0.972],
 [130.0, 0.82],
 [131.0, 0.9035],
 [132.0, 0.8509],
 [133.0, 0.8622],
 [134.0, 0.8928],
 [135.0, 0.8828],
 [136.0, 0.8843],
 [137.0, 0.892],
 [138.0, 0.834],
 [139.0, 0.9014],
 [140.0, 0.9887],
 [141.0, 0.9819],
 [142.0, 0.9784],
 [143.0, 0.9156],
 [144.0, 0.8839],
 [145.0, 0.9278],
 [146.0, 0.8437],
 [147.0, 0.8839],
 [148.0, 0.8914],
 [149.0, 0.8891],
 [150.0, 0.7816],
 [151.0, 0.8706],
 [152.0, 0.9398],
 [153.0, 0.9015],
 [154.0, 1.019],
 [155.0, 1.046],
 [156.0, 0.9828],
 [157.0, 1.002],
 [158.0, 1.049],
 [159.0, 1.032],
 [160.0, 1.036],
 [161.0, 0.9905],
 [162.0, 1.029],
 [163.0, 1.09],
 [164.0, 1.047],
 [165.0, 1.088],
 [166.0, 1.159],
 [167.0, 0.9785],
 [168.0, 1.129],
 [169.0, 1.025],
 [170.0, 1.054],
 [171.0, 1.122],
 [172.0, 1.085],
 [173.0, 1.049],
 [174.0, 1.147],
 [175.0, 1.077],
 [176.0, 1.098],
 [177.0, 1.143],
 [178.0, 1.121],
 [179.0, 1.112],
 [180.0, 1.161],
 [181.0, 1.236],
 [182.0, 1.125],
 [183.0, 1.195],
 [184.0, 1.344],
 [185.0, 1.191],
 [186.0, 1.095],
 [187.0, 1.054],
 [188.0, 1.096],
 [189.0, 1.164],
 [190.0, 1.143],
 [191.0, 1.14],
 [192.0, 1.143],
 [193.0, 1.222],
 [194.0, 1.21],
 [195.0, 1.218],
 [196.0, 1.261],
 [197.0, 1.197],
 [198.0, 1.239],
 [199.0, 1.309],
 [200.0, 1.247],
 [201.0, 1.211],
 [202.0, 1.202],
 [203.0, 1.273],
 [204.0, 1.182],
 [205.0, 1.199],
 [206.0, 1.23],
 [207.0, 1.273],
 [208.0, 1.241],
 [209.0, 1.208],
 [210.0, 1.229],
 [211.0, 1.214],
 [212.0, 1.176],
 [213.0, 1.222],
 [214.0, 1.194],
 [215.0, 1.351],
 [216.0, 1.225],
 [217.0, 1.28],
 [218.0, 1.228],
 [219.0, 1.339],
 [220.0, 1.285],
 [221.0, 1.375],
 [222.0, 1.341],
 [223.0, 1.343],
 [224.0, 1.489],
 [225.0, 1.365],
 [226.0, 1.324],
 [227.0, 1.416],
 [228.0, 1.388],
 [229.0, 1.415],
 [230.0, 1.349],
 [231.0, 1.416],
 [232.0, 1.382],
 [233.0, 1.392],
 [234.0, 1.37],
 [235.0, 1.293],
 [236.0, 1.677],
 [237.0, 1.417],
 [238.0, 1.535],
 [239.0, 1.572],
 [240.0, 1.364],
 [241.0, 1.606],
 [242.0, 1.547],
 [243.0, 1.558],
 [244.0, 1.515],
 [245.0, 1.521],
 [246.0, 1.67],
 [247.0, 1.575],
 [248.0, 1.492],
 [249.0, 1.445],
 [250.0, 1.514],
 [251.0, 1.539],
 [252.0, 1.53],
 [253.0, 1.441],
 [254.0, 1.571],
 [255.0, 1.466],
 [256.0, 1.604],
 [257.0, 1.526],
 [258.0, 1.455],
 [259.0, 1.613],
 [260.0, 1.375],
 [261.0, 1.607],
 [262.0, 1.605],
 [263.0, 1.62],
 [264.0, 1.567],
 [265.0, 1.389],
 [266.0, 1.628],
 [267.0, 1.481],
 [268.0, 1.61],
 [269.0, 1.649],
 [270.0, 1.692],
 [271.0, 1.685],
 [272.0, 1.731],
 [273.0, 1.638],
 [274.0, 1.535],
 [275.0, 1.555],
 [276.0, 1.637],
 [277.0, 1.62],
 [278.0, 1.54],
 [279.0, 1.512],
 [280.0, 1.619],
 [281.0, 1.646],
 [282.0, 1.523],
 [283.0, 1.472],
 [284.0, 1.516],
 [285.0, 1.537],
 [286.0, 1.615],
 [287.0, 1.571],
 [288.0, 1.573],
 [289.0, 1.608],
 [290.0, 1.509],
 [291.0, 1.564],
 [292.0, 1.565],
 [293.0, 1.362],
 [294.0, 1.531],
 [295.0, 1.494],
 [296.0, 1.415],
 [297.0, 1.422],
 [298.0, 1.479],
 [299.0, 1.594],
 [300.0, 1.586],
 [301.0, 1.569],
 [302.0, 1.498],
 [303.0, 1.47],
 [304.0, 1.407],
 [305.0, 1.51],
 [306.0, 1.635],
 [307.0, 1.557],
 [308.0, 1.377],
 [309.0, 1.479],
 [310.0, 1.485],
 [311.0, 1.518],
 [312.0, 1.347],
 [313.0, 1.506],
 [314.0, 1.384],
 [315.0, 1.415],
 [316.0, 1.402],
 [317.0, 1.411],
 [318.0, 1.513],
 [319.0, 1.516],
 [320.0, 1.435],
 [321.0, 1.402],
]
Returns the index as 5.06 ch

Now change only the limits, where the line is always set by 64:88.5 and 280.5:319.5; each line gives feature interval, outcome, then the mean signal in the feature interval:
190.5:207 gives 0.10 ch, 1.22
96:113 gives 2.95 ch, 0.802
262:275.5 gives -1.73 ch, 1.6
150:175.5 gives 2.19 ch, 1.03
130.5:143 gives 1.82 ch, 0.905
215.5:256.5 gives -3.52 ch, 1.44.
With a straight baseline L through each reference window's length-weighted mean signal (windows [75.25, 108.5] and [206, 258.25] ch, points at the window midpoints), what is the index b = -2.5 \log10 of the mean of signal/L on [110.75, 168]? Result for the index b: 0.14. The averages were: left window 0.842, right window 1.41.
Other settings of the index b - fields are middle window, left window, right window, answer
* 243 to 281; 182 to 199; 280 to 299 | -0.095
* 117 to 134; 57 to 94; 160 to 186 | 0.177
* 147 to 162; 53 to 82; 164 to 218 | 0.143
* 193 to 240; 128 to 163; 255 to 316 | -0.062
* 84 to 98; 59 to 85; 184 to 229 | 0.109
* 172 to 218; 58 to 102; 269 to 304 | 0.056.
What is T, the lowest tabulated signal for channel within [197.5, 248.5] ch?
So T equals 1.176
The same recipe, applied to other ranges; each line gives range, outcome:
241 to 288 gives 1.375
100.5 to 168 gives 0.6889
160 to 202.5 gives 0.9785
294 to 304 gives 1.407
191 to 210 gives 1.14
